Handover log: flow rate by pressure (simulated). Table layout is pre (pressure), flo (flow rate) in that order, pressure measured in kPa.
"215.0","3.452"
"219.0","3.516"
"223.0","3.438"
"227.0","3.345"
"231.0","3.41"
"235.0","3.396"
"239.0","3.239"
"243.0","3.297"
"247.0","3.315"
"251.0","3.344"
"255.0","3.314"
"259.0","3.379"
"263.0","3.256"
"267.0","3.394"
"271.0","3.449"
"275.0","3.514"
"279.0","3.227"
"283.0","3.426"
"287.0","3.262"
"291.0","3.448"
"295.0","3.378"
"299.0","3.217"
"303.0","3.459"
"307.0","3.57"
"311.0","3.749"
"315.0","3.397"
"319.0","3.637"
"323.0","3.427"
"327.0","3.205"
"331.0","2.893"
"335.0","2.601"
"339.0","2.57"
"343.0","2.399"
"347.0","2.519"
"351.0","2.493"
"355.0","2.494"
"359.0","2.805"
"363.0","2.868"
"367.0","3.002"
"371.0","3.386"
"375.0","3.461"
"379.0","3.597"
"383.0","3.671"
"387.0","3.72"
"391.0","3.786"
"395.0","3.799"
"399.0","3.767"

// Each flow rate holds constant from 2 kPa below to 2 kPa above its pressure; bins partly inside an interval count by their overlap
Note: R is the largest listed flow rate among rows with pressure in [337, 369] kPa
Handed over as 3.002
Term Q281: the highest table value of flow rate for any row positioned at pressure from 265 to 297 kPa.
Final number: 3.514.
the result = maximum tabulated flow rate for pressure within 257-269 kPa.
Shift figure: 3.394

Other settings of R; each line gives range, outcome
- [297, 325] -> 3.749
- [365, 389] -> 3.72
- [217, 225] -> 3.516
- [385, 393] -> 3.786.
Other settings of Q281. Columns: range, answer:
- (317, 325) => 3.637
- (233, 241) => 3.396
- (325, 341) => 3.205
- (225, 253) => 3.41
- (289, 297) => 3.448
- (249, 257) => 3.344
